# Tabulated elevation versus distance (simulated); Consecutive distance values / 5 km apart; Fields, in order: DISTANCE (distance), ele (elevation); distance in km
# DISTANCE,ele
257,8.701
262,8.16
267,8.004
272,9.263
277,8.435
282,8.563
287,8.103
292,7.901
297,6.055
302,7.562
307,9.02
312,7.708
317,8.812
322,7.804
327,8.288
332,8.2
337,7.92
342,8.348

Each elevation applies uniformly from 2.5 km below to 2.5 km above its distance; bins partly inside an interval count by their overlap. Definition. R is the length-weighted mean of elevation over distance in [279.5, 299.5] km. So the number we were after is 7.66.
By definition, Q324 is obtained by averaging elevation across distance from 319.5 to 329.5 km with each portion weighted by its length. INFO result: 8.05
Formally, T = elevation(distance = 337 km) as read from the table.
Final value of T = 7.92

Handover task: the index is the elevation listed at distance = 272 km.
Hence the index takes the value 9.263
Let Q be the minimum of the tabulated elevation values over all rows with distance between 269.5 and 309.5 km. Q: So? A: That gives 6.055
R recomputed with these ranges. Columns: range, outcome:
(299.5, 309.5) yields 8.29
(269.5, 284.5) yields 8.75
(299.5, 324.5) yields 8.18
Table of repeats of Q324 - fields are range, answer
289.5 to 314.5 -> 7.65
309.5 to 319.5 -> 8.26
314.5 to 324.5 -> 8.31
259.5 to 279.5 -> 8.47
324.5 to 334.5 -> 8.24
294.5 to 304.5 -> 6.81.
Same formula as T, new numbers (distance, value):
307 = 9.02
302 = 7.562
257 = 8.701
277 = 8.435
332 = 8.2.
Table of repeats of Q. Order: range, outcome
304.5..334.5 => 7.708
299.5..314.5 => 7.562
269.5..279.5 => 8.435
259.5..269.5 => 8.004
